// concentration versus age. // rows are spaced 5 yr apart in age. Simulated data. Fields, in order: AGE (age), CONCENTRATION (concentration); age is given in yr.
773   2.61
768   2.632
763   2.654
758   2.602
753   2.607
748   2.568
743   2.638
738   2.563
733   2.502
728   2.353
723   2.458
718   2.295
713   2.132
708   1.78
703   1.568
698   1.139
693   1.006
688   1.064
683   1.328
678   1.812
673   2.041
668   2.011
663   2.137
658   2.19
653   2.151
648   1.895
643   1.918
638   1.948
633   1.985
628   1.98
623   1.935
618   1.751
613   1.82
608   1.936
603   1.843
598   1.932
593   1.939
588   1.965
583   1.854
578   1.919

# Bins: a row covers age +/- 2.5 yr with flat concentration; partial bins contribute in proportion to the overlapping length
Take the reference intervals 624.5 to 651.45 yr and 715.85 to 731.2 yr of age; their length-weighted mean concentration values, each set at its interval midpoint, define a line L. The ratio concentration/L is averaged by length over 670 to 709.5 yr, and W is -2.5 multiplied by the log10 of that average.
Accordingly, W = 0.44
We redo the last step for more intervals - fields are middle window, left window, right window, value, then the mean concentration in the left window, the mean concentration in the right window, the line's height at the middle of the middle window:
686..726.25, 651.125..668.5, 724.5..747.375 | 0.37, 2.13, 2.52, 2.37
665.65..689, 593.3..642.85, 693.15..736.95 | 0.16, 1.91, 1.99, 1.96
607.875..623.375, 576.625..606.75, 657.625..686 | 0.04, 1.91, 1.88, 1.9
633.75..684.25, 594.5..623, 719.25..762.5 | 0.08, 1.87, 2.53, 2.12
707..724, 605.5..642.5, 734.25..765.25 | 0.11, 1.91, 2.6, 2.41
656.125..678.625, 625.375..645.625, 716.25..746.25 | 0.04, 1.96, 2.47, 2.13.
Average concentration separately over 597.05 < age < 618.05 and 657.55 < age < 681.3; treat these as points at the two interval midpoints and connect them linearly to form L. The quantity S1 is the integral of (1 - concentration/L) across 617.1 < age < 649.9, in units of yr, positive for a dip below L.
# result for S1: -0.1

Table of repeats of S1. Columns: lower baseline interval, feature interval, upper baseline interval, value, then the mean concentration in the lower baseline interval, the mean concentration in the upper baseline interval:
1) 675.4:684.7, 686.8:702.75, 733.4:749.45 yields 6.1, 1.6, 2.58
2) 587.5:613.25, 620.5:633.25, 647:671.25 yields 0.2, 1.91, 2.09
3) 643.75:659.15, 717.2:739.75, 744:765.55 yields 0.3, 2.05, 2.61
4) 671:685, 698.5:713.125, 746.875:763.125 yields 2.6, 1.73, 2.6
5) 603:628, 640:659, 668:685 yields -2.1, 1.87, 1.78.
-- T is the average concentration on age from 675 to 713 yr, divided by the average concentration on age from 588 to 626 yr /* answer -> 0.8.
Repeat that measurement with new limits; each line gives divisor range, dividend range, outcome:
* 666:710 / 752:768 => 1.73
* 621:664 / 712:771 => 1.25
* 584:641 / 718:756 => 1.32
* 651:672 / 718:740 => 1.16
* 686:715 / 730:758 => 1.78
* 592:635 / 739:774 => 1.38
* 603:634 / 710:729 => 1.21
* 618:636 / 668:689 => 0.85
